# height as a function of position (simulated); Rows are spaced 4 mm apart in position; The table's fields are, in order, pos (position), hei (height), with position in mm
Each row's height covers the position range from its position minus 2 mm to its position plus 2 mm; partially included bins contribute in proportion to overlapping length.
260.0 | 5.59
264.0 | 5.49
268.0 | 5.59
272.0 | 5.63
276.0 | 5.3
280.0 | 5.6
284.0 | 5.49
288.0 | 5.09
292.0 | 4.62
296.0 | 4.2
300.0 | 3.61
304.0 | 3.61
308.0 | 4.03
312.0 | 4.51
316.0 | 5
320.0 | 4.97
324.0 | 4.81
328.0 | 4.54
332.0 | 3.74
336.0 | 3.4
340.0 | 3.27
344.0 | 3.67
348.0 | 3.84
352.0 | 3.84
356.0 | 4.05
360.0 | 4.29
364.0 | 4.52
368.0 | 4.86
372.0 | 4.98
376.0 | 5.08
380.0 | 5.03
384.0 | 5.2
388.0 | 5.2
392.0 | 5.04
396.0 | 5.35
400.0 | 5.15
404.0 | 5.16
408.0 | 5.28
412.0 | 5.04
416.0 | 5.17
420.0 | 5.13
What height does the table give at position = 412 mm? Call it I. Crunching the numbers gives 5.04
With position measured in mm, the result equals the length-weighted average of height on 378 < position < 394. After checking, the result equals 5.12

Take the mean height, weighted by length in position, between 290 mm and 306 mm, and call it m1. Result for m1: 4.01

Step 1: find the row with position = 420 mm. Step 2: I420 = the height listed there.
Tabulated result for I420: 5.13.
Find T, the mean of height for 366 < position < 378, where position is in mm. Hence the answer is 4.97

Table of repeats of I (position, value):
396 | 5.35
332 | 3.74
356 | 4.05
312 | 4.51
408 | 5.28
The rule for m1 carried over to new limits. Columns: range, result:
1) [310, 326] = 4.82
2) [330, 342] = 3.47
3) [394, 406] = 5.22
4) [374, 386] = 5.1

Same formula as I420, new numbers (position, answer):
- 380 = 5.03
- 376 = 5.08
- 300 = 3.61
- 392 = 5.04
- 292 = 4.62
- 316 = 5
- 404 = 5.16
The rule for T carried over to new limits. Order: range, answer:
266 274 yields 5.61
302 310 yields 3.82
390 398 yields 5.2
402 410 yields 5.22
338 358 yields 3.73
